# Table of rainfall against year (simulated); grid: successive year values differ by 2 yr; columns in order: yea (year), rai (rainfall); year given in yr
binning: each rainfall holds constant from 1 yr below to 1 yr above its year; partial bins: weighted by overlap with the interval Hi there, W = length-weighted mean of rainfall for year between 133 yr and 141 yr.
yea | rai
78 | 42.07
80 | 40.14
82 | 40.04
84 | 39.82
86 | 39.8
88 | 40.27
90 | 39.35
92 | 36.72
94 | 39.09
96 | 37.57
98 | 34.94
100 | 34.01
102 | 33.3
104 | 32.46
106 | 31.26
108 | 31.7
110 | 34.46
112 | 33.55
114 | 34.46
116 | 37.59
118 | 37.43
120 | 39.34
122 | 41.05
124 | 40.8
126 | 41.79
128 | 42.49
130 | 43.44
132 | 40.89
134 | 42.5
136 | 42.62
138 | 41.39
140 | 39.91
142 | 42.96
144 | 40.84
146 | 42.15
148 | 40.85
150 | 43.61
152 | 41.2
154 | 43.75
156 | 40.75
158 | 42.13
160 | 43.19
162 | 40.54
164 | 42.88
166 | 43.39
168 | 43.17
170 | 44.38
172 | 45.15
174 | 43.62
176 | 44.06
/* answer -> 41.6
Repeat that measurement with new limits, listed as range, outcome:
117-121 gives 38.4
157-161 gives 42.7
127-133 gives 42.3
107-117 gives 34.4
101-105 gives 32.9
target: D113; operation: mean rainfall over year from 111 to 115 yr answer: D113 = 34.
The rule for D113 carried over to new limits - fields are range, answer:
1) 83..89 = 40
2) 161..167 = 42.3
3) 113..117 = 36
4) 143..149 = 41.3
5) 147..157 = 42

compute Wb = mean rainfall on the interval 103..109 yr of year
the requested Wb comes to 31.8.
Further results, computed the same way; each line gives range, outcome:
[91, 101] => 36.5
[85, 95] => 39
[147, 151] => 42.2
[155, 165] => 41.9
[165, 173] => 44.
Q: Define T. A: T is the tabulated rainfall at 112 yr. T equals 33.55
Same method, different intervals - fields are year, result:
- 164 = 42.88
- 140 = 39.91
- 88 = 40.27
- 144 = 40.84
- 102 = 33.3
